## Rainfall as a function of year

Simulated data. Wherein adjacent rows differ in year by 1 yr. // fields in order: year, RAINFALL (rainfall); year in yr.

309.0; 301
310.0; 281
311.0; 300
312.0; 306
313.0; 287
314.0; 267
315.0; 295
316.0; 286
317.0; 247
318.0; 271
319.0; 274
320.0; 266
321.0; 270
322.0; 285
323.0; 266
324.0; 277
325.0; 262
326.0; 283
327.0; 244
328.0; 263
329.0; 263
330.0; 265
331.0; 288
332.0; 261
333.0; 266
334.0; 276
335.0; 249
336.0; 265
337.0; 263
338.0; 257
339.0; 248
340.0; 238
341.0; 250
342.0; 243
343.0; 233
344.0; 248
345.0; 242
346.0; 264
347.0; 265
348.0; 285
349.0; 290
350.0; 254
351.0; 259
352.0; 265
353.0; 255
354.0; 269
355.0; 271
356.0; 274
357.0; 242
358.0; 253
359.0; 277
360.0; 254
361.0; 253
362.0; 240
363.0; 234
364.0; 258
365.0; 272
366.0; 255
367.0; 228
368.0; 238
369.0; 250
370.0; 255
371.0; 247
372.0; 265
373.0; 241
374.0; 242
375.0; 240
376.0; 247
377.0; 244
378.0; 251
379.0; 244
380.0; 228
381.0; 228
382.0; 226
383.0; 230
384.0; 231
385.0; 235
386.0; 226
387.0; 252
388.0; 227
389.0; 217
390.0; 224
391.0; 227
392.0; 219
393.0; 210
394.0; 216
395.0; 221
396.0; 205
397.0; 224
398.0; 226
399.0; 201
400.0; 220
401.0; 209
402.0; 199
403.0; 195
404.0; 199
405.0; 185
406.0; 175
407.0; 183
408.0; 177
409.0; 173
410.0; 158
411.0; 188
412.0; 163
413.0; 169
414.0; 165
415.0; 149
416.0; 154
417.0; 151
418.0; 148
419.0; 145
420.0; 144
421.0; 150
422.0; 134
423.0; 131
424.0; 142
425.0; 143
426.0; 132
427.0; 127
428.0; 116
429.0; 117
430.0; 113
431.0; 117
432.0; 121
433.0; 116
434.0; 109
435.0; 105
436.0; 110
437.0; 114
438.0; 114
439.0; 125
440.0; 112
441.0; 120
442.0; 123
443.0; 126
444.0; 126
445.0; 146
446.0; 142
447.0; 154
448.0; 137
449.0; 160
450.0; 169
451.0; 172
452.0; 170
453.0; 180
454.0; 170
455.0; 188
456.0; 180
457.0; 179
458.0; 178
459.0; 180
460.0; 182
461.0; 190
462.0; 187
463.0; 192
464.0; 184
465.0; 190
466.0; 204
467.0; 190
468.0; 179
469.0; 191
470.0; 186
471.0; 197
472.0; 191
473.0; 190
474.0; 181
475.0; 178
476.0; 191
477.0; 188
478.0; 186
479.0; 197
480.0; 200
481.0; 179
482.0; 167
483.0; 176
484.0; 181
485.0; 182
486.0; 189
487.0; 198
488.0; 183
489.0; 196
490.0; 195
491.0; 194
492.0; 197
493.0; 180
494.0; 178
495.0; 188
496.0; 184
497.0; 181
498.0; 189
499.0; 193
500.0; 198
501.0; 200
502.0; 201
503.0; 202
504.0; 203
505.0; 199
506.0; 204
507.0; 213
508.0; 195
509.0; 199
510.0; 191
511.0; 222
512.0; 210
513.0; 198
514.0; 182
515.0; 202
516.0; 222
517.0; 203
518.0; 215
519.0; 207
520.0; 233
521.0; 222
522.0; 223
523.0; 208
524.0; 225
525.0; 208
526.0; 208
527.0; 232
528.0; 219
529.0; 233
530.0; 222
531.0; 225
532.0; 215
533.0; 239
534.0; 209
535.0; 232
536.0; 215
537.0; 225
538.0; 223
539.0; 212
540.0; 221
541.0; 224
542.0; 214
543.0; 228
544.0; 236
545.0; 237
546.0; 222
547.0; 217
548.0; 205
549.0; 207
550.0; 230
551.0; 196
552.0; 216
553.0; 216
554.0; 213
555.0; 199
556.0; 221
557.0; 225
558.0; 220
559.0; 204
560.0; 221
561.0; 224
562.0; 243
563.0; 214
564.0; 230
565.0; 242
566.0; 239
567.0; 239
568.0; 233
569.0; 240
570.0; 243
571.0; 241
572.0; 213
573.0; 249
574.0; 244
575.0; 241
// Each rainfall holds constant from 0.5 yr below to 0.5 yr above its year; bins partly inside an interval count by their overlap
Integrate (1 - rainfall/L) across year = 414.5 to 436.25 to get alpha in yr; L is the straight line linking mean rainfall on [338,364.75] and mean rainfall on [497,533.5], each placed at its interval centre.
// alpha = 9.7 yr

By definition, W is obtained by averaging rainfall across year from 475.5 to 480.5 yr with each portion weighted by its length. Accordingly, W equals 192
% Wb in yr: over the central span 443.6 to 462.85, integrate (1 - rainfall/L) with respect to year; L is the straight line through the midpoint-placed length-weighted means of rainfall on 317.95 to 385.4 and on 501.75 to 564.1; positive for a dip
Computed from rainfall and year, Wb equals 5.3 yr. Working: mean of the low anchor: 255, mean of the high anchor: 216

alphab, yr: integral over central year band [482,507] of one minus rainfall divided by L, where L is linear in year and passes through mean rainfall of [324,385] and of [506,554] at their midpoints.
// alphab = 3.61 yr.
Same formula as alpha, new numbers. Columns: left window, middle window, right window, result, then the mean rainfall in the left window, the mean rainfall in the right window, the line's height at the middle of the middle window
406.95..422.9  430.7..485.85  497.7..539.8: 5.3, 158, 212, 180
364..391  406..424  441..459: 3.7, 240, 158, 198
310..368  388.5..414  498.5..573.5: 5.2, 263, 217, 249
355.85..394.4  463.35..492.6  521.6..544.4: 5.1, 241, 221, 228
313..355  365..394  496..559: 1.8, 264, 213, 252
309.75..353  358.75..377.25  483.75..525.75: 0.2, 266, 200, 252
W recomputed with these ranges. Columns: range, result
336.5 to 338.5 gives 260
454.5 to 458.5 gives 181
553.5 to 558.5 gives 216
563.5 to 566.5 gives 237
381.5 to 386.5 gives 230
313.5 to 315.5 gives 281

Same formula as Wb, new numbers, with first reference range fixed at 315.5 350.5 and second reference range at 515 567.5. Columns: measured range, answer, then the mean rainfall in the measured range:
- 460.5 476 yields 3.1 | 189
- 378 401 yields 2.5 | 225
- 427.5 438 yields 5.6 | 114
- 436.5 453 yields 6.9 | 139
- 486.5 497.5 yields 2.0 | 189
